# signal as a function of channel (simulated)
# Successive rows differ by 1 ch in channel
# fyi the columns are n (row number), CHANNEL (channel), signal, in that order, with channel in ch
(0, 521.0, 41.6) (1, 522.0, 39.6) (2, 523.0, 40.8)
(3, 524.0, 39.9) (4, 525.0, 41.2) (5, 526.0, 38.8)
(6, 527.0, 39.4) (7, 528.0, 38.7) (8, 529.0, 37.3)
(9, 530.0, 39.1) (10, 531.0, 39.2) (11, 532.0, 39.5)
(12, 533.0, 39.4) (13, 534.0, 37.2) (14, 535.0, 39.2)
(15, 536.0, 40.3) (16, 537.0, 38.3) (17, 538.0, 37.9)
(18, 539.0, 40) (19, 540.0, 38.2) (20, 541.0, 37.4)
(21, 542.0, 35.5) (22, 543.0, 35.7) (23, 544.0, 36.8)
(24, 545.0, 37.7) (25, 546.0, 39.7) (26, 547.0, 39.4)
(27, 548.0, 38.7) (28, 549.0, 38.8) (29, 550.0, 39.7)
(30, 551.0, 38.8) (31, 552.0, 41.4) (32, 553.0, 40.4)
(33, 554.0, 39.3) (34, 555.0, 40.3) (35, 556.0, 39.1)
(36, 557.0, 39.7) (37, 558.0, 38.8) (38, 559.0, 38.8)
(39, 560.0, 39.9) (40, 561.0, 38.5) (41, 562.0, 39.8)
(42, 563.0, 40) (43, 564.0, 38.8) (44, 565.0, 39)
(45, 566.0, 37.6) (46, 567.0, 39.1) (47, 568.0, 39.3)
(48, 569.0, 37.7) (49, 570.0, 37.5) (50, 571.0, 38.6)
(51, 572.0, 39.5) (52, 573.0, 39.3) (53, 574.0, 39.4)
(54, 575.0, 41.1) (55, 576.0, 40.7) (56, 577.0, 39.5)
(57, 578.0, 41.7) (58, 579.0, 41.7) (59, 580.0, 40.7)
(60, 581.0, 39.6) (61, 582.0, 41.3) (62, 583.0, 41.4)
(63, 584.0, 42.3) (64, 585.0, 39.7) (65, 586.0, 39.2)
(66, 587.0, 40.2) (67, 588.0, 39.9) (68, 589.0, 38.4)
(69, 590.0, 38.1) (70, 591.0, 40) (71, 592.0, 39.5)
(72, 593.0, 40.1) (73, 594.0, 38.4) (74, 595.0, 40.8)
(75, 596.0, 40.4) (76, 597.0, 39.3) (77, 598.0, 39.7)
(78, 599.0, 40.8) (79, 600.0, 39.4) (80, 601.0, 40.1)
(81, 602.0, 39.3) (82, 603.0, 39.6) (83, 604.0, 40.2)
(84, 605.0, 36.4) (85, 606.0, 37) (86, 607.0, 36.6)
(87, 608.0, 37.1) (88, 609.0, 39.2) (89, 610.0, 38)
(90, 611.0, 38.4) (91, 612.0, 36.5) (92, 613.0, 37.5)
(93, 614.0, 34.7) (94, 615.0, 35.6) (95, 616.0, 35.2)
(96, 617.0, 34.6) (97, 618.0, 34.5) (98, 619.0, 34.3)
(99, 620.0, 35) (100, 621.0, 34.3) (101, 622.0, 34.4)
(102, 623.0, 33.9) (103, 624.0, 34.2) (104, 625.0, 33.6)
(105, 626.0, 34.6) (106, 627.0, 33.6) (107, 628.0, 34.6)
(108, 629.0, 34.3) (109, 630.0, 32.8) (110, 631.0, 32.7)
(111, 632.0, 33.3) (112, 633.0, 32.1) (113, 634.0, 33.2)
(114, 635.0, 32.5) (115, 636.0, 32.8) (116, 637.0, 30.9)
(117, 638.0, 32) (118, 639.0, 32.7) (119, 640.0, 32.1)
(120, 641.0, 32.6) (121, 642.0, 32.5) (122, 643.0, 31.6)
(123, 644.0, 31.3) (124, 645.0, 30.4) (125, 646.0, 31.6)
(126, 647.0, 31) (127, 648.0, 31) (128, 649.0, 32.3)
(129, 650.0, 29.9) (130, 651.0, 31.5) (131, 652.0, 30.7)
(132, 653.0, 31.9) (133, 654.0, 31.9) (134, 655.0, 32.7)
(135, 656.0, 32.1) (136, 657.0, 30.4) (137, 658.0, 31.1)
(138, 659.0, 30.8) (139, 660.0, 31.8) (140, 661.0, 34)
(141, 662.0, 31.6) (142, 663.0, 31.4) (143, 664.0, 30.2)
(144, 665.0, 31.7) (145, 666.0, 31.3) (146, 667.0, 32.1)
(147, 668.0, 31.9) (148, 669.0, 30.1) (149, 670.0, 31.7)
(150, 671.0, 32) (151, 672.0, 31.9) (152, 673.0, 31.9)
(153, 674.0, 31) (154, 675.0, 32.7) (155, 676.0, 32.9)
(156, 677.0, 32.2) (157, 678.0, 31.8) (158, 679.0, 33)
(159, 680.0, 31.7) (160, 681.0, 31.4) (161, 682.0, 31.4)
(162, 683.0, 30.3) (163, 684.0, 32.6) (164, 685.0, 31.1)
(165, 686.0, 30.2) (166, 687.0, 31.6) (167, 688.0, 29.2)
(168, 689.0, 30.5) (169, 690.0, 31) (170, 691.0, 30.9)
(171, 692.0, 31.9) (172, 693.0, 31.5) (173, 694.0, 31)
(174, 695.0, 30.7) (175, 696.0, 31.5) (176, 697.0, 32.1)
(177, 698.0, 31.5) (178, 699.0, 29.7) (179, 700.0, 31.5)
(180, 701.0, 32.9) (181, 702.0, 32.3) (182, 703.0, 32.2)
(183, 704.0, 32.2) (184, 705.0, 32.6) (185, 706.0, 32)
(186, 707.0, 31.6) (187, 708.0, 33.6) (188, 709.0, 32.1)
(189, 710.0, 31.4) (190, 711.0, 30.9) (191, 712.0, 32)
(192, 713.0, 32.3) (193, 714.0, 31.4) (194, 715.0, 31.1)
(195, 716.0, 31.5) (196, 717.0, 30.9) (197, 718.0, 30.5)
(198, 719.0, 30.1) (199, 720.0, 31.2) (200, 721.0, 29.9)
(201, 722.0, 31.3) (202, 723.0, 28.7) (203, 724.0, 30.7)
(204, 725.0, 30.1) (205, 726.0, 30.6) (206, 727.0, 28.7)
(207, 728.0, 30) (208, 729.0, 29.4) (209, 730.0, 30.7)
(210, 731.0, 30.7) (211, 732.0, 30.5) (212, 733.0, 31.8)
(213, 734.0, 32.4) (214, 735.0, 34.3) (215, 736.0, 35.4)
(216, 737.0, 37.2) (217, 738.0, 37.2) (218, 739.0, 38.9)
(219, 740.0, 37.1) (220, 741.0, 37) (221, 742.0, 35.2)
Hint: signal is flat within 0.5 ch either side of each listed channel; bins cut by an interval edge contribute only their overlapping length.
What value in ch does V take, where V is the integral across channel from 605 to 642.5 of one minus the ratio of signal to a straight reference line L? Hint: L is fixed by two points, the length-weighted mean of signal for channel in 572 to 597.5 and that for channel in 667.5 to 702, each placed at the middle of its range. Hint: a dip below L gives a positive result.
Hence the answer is 2.3 ch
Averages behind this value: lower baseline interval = 40.1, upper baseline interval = 31.5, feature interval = 34.5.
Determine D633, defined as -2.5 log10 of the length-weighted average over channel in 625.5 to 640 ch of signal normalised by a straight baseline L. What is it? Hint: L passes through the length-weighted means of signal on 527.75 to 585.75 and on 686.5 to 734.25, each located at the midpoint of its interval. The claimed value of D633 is 0.071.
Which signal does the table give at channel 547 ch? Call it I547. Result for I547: 39.4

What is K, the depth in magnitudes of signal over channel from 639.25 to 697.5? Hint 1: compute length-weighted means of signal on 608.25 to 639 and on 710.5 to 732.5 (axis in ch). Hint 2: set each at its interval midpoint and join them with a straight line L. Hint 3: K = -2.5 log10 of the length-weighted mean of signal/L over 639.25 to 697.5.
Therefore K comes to 0.039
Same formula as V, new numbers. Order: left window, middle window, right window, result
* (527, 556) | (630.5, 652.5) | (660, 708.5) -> 1.2 ch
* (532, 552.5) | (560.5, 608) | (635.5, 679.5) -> -4.6 ch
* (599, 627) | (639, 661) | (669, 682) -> 1.4 ch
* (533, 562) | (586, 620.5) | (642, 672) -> -3.0 ch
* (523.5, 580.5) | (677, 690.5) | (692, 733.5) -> 0.6 ch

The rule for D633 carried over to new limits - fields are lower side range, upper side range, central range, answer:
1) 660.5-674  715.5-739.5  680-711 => 0.008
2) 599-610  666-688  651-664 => 0.062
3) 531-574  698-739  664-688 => 0.065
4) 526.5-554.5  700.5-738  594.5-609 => -0.081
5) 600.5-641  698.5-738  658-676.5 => 0.057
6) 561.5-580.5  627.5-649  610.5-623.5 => -0.022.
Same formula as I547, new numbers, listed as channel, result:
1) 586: 39.2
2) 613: 37.5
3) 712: 32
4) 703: 32.2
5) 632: 33.3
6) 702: 32.3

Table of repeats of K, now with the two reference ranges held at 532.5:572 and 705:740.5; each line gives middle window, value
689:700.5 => 0.06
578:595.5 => -0.08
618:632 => 0.06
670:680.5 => 0.06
